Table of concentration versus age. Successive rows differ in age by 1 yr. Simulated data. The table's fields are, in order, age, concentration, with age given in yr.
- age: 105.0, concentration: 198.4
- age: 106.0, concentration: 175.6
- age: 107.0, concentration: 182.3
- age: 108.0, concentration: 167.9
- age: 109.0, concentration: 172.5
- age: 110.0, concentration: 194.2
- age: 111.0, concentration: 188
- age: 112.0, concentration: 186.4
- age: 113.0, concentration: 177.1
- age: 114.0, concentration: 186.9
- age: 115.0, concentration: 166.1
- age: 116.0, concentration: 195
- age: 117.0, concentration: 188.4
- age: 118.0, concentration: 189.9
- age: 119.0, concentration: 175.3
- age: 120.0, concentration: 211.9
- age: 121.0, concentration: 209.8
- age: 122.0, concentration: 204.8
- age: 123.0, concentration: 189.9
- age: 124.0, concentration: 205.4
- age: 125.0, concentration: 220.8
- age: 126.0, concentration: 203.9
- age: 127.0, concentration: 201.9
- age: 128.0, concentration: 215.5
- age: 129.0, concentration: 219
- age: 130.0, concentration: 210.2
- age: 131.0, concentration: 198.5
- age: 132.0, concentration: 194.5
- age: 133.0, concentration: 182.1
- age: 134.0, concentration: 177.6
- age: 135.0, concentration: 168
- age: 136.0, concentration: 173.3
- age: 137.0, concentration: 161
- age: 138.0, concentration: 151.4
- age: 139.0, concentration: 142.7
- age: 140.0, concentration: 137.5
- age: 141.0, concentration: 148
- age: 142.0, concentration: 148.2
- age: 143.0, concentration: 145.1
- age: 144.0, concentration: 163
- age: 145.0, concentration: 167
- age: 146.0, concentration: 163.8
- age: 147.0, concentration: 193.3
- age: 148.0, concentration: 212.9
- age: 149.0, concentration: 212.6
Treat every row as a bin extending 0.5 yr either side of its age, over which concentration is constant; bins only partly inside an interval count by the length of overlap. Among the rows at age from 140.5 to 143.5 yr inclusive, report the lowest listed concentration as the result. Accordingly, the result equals 145.1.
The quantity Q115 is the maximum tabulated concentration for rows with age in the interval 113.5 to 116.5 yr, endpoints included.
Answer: 195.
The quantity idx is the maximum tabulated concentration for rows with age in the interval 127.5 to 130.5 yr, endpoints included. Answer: 219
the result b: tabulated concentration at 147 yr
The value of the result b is 193.3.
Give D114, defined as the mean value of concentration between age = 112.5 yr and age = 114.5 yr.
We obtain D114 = 182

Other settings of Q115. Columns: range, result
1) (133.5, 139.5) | 177.6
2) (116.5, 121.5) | 211.9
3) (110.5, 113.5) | 188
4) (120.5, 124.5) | 209.8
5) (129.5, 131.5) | 210.2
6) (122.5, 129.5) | 220.8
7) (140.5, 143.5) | 148.2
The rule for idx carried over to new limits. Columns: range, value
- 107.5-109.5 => 172.5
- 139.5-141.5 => 148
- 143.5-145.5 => 167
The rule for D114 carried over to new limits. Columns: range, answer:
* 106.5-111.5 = 181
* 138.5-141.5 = 143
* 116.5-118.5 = 189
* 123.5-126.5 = 210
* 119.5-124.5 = 204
